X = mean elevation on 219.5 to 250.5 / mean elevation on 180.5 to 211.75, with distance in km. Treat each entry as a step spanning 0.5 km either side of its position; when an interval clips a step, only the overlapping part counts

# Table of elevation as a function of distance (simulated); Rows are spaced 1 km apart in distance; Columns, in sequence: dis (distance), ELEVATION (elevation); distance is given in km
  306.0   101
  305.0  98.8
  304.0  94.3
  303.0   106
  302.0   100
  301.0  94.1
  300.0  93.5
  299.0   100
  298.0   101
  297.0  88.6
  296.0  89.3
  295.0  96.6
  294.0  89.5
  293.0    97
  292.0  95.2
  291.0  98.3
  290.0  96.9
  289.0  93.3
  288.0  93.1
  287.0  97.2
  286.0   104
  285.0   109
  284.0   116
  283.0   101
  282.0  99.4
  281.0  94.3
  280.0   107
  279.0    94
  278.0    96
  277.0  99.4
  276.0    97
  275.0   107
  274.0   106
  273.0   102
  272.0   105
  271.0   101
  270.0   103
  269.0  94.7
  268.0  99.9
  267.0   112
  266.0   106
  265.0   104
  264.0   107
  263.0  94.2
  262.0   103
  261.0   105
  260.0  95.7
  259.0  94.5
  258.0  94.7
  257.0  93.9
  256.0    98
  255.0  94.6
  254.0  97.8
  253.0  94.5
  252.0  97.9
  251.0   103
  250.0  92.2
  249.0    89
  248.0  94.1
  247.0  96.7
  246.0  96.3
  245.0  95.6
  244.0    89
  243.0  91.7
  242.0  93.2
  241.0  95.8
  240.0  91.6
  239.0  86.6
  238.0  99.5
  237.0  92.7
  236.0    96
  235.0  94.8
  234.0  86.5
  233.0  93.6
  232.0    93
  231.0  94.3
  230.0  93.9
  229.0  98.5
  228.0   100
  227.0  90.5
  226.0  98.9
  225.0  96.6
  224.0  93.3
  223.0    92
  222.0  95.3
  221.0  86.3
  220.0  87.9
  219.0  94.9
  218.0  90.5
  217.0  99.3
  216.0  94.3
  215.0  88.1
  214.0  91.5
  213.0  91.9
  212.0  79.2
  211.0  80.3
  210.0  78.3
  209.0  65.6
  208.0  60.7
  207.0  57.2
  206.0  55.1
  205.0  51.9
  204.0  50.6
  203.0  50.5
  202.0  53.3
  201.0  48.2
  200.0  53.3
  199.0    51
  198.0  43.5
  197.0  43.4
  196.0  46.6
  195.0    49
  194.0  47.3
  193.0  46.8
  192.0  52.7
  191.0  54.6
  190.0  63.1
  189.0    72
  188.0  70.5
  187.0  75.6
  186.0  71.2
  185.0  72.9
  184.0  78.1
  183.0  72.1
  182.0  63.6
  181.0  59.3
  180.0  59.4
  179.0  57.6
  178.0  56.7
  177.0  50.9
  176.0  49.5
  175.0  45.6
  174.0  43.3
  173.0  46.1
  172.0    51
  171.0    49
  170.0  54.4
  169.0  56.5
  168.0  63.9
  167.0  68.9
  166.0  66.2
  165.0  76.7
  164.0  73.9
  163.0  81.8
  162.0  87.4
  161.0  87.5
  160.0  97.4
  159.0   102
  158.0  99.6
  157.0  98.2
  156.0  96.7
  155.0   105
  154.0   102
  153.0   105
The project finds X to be 1.57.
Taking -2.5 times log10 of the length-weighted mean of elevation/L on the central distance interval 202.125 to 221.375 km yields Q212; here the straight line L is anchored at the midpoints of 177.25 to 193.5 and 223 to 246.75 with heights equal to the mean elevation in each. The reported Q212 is 0.06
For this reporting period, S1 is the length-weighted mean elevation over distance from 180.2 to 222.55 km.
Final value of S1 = 67.5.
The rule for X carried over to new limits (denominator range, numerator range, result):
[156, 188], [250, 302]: 1.44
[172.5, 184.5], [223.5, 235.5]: 1.66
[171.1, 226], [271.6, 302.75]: 1.49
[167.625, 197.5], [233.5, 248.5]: 1.63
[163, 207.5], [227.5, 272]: 1.68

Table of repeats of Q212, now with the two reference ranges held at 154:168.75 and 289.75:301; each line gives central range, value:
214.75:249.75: -0.03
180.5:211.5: 0.43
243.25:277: -0.07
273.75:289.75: -0.07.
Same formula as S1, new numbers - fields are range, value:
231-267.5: 96.2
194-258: 83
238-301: 97.9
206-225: 84.3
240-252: 94.3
